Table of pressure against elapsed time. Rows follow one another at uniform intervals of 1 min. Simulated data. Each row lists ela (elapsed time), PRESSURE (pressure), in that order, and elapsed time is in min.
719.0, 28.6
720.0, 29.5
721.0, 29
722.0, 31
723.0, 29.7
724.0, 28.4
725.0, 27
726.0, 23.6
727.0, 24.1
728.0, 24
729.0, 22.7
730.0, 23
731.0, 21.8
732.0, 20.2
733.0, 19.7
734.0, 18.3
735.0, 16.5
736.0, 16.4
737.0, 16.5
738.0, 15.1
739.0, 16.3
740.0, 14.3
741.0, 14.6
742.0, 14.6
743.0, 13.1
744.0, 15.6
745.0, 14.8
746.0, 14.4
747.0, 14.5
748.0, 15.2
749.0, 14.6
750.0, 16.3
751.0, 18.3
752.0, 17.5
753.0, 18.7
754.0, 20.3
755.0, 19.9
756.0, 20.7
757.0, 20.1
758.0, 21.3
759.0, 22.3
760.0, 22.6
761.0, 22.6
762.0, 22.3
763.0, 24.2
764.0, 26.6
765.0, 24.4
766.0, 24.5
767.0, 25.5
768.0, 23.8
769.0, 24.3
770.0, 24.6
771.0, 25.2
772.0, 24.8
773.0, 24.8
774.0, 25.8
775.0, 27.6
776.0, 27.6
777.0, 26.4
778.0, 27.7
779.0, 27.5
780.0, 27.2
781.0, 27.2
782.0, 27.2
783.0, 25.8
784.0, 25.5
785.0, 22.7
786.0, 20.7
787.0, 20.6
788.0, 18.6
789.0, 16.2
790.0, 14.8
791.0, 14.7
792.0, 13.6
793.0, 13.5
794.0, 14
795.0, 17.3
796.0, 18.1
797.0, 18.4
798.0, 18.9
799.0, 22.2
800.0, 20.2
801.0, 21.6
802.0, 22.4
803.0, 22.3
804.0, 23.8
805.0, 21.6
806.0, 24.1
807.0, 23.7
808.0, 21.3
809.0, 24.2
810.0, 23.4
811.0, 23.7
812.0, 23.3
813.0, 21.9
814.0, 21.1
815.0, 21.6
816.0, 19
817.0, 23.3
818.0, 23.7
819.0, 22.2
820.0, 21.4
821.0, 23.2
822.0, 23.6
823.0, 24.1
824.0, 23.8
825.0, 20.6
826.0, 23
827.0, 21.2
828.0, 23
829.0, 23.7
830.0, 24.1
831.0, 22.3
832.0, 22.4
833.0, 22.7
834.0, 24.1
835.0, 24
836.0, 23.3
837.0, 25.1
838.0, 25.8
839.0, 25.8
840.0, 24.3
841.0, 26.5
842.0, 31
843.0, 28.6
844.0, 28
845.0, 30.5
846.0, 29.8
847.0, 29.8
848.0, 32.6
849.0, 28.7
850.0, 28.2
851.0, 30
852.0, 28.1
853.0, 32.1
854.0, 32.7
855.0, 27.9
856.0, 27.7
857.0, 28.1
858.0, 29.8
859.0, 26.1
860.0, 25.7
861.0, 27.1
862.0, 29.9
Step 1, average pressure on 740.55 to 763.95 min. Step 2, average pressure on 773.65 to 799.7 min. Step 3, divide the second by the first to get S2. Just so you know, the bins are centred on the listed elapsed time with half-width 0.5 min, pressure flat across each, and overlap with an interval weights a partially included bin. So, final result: 1.2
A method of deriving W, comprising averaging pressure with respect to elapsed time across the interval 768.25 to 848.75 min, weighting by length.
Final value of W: 23.3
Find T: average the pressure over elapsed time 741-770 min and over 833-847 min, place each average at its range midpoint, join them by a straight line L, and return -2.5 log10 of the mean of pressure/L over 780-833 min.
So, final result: 0.114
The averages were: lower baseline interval 19.7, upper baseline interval 26.6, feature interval 21.5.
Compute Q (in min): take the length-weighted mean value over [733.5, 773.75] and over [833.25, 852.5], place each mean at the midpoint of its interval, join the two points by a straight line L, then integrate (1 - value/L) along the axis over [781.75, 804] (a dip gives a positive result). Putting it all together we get 3.4 min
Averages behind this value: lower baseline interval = 19.5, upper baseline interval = 27.5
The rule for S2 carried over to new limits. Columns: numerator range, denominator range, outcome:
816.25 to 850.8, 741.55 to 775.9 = 1.21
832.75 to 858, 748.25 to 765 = 1.36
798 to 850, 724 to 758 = 1.30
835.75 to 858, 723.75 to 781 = 1.35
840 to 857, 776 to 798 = 1.40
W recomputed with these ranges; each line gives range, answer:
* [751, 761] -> 20.4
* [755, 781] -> 24.5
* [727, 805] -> 20.6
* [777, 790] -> 23.7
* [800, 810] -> 22.7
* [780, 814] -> 20.9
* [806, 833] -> 22.7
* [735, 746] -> 15.2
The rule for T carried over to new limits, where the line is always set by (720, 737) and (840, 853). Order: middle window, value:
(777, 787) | 0.023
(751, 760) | 0.225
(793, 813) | 0.272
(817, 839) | 0.214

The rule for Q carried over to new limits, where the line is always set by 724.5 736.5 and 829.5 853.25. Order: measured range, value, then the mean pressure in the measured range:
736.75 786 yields 3.6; 21.4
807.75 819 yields 1.4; 22.4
